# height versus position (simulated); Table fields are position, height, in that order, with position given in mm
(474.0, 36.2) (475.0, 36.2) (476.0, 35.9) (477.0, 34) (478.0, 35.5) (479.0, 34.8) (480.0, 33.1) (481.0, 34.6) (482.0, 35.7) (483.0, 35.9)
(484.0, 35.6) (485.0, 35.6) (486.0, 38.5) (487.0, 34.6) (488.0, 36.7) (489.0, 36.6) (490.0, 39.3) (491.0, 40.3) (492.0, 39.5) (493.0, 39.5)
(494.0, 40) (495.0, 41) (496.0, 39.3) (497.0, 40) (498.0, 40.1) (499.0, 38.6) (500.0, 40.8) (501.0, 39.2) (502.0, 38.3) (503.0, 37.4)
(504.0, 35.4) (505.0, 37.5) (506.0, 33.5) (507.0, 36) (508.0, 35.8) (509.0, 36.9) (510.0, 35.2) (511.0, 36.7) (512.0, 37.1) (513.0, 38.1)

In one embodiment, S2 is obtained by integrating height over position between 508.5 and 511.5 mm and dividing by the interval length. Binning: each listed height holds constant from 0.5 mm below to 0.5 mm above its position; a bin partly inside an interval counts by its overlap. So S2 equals 36.3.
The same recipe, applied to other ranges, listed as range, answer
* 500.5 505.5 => 37.6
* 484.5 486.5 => 37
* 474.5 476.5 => 36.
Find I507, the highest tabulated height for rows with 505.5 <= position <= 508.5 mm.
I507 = 36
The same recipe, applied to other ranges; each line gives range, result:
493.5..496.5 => 41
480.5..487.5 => 38.5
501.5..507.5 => 38.3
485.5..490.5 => 39.3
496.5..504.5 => 40.8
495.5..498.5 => 40.1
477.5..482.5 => 35.7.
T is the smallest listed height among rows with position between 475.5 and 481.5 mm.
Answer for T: 33.1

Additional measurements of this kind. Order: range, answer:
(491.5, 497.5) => 39.3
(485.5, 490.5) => 34.6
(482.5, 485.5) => 35.6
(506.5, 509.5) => 35.8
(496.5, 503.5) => 37.4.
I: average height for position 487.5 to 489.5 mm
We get 36.7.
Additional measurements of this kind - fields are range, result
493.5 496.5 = 40.1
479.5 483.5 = 34.8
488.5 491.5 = 38.7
